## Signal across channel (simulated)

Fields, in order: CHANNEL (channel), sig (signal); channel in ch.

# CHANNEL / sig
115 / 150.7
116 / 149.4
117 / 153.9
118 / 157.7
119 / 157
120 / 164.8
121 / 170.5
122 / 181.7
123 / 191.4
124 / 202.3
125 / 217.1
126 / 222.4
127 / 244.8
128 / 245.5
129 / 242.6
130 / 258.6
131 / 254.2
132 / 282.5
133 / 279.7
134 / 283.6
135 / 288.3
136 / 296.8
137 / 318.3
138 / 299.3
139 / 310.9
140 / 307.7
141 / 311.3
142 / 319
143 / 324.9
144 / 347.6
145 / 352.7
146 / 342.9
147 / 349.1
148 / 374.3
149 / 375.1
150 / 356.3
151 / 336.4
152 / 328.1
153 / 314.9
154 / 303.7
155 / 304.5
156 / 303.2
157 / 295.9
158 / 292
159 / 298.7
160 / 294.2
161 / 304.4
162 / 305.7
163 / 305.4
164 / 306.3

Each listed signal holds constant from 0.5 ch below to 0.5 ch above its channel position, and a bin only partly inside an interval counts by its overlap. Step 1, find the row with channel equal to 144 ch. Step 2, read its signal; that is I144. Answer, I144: 347.6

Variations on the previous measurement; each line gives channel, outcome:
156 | 303.2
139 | 310.9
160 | 294.2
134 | 283.6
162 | 305.7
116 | 149.4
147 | 349.1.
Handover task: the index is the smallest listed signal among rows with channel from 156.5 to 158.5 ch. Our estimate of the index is 292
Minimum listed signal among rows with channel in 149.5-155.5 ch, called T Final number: 303.7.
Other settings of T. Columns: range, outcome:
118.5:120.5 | 157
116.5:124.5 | 153.9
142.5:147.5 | 324.9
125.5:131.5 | 222.4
